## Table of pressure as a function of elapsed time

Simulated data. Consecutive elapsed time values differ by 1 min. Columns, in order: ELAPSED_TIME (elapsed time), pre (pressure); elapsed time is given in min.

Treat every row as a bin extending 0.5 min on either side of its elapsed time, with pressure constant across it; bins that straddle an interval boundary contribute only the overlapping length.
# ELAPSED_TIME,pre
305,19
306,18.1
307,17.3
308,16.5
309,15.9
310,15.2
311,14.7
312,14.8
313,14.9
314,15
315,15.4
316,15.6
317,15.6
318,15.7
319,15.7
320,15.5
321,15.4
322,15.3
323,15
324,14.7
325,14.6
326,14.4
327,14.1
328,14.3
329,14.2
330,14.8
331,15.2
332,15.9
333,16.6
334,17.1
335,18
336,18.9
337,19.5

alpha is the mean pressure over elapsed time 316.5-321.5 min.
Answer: 15.6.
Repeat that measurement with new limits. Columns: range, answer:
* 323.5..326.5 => 14.6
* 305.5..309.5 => 16.9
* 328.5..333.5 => 15.3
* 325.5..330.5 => 14.4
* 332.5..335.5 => 17.2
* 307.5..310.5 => 15.9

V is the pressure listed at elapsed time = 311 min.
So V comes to 14.7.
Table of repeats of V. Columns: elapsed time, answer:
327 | 14.1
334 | 17.1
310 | 15.2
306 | 18.1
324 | 14.7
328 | 14.3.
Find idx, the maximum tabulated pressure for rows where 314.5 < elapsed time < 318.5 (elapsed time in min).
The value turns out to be 15.7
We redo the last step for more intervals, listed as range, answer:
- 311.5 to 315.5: 15.4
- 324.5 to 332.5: 15.9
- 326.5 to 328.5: 14.3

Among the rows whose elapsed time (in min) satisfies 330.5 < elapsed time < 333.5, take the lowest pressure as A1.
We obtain 15.2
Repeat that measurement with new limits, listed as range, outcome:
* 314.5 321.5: 15.4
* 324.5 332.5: 14.1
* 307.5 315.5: 14.7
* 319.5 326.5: 14.4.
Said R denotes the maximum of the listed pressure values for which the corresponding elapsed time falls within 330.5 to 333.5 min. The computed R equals 16.6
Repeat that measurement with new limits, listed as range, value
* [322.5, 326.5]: 15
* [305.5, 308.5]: 18.1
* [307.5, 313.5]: 16.5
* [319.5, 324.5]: 15.5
